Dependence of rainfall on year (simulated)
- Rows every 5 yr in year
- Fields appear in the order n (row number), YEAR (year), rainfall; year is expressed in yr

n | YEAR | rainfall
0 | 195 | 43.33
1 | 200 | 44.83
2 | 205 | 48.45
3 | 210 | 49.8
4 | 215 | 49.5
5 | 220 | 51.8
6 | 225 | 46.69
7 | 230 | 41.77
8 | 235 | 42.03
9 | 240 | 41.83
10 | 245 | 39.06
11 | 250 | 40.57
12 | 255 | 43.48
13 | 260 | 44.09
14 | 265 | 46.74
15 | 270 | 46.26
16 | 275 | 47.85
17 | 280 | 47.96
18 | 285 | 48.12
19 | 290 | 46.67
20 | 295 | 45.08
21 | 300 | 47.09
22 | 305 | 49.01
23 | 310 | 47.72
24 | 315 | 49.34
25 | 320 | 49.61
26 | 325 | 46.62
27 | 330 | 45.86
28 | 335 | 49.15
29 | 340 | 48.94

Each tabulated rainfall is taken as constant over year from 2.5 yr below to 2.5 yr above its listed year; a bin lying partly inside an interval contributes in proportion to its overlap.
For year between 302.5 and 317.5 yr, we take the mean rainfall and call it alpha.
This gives 48.7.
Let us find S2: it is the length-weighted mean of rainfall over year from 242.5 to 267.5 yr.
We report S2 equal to 42.8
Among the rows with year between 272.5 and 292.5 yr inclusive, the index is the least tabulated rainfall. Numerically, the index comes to 46.67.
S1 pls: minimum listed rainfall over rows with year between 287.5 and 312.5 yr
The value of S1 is 45.08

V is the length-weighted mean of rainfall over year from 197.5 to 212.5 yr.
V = 47.7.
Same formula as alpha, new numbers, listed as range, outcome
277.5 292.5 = 47.6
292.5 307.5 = 47.1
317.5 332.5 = 47.4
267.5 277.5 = 47.1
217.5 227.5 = 49.2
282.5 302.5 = 46.7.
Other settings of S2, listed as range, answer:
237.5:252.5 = 40.5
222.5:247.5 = 42.3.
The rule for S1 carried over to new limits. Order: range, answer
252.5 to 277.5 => 43.48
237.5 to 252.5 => 39.06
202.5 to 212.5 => 48.45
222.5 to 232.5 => 41.77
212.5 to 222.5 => 49.5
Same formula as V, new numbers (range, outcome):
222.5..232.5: 44.2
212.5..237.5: 46.4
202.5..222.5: 49.9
